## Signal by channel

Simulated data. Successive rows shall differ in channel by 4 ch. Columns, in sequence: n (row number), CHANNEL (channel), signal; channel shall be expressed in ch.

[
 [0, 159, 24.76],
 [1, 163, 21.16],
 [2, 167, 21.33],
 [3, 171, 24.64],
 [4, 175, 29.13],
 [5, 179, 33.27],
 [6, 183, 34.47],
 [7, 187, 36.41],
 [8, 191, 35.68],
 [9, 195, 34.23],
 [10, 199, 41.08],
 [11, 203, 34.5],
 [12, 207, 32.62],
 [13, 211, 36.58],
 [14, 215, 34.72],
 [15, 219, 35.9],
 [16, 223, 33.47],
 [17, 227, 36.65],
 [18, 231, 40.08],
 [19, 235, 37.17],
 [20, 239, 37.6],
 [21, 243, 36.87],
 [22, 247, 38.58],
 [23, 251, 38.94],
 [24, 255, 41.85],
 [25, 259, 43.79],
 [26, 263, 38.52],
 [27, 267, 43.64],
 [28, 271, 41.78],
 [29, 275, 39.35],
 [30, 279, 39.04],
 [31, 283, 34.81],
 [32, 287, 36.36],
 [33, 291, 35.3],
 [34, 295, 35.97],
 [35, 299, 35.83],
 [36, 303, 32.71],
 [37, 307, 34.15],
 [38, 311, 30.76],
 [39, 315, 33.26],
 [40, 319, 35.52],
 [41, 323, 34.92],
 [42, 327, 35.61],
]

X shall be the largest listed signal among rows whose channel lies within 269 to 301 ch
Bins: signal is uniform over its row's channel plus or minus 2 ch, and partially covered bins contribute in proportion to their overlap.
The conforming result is 41.78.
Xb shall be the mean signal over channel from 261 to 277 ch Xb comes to 40.8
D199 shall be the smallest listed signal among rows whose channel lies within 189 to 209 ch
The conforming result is 32.62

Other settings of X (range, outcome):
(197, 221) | 41.08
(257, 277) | 43.79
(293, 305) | 35.97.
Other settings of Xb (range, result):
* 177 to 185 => 33.9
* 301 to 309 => 33.4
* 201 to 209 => 33.6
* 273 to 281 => 39.2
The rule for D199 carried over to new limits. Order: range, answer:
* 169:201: 24.64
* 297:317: 30.76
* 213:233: 33.47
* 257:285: 34.81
